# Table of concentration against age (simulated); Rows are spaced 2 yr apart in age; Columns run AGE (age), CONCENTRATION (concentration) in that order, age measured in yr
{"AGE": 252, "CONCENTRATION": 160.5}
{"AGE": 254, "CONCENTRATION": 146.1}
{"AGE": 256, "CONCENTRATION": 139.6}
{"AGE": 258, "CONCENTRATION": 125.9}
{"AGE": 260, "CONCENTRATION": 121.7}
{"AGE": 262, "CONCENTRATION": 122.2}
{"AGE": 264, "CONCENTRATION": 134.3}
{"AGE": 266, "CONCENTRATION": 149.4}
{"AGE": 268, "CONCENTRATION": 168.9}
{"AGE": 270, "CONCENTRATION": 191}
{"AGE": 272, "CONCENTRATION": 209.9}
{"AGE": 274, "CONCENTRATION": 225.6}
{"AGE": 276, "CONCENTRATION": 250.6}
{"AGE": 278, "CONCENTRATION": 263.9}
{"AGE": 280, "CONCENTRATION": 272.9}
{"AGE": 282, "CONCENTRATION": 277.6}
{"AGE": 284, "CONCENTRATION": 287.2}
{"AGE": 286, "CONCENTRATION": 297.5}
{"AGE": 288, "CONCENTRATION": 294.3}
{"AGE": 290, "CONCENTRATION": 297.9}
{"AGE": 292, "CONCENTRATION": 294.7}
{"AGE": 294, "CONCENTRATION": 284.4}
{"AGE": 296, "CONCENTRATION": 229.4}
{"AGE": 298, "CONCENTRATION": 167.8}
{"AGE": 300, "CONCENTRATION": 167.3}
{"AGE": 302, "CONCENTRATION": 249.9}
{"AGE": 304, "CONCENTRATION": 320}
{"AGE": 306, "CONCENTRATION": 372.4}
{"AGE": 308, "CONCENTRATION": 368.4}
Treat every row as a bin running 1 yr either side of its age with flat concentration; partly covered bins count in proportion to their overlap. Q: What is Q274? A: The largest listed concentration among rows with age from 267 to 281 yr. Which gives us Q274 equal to 272.9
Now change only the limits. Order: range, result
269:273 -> 209.9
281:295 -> 297.9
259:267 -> 149.4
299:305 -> 320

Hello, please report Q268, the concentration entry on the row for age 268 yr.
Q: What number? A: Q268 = 168.9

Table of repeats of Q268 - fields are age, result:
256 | 139.6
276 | 250.6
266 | 149.4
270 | 191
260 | 121.7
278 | 263.9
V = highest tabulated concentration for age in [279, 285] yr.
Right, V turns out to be 287.2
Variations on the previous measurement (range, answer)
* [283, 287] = 297.5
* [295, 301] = 229.4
